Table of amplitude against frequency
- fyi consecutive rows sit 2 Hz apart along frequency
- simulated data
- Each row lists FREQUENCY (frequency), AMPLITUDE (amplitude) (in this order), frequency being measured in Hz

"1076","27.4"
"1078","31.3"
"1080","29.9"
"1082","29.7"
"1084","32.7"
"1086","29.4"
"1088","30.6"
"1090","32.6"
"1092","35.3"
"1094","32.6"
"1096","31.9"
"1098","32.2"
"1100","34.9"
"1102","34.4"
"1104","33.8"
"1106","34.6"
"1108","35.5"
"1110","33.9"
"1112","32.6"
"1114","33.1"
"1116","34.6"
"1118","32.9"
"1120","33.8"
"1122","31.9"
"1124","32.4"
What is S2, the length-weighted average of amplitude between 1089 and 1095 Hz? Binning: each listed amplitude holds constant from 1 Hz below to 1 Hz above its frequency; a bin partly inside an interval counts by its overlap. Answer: 33.5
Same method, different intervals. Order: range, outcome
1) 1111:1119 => 33.3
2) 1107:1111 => 34.7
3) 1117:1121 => 33.3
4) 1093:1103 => 33.2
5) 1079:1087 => 30.4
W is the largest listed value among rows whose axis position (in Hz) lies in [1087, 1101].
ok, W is 35.3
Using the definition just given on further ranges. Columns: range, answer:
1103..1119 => 35.5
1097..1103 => 34.9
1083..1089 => 32.7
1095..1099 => 32.2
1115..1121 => 34.6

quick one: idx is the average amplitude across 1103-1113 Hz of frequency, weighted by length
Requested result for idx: 34.1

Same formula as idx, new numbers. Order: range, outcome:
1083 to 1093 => 32.1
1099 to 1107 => 34.4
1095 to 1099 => 32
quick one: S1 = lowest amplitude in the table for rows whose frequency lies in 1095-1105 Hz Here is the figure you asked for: 31.9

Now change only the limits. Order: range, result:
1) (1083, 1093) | 29.4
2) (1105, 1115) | 32.6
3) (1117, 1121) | 32.9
